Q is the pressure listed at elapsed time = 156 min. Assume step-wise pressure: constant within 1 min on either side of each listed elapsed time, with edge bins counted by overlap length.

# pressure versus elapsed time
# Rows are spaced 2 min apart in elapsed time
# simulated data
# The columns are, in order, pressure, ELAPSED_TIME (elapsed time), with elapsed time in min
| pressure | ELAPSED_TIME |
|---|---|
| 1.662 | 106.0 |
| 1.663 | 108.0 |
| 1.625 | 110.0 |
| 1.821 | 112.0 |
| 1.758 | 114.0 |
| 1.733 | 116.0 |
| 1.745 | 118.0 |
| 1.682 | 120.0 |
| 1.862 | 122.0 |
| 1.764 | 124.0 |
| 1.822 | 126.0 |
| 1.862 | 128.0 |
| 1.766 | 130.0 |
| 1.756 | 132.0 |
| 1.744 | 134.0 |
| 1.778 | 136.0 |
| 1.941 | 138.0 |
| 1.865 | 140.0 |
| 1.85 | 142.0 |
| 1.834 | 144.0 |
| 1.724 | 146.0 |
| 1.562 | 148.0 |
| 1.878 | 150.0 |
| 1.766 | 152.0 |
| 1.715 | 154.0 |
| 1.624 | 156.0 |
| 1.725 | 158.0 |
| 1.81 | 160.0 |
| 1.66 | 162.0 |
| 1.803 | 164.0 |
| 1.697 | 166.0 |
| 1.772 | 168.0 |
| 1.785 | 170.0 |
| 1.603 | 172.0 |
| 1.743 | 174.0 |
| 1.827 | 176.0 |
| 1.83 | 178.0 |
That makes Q 1.624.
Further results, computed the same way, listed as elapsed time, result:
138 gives 1.941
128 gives 1.862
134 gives 1.744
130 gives 1.766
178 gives 1.83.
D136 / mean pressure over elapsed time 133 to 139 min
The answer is 1.82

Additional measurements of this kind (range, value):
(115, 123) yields 1.76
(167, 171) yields 1.78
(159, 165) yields 1.76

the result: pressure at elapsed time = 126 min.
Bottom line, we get 1.822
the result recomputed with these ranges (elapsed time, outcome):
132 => 1.756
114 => 1.758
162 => 1.66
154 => 1.715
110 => 1.625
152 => 1.766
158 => 1.725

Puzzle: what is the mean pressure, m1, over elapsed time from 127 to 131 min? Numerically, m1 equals 1.81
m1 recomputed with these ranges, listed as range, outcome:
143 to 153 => 1.75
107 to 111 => 1.64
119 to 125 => 1.77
